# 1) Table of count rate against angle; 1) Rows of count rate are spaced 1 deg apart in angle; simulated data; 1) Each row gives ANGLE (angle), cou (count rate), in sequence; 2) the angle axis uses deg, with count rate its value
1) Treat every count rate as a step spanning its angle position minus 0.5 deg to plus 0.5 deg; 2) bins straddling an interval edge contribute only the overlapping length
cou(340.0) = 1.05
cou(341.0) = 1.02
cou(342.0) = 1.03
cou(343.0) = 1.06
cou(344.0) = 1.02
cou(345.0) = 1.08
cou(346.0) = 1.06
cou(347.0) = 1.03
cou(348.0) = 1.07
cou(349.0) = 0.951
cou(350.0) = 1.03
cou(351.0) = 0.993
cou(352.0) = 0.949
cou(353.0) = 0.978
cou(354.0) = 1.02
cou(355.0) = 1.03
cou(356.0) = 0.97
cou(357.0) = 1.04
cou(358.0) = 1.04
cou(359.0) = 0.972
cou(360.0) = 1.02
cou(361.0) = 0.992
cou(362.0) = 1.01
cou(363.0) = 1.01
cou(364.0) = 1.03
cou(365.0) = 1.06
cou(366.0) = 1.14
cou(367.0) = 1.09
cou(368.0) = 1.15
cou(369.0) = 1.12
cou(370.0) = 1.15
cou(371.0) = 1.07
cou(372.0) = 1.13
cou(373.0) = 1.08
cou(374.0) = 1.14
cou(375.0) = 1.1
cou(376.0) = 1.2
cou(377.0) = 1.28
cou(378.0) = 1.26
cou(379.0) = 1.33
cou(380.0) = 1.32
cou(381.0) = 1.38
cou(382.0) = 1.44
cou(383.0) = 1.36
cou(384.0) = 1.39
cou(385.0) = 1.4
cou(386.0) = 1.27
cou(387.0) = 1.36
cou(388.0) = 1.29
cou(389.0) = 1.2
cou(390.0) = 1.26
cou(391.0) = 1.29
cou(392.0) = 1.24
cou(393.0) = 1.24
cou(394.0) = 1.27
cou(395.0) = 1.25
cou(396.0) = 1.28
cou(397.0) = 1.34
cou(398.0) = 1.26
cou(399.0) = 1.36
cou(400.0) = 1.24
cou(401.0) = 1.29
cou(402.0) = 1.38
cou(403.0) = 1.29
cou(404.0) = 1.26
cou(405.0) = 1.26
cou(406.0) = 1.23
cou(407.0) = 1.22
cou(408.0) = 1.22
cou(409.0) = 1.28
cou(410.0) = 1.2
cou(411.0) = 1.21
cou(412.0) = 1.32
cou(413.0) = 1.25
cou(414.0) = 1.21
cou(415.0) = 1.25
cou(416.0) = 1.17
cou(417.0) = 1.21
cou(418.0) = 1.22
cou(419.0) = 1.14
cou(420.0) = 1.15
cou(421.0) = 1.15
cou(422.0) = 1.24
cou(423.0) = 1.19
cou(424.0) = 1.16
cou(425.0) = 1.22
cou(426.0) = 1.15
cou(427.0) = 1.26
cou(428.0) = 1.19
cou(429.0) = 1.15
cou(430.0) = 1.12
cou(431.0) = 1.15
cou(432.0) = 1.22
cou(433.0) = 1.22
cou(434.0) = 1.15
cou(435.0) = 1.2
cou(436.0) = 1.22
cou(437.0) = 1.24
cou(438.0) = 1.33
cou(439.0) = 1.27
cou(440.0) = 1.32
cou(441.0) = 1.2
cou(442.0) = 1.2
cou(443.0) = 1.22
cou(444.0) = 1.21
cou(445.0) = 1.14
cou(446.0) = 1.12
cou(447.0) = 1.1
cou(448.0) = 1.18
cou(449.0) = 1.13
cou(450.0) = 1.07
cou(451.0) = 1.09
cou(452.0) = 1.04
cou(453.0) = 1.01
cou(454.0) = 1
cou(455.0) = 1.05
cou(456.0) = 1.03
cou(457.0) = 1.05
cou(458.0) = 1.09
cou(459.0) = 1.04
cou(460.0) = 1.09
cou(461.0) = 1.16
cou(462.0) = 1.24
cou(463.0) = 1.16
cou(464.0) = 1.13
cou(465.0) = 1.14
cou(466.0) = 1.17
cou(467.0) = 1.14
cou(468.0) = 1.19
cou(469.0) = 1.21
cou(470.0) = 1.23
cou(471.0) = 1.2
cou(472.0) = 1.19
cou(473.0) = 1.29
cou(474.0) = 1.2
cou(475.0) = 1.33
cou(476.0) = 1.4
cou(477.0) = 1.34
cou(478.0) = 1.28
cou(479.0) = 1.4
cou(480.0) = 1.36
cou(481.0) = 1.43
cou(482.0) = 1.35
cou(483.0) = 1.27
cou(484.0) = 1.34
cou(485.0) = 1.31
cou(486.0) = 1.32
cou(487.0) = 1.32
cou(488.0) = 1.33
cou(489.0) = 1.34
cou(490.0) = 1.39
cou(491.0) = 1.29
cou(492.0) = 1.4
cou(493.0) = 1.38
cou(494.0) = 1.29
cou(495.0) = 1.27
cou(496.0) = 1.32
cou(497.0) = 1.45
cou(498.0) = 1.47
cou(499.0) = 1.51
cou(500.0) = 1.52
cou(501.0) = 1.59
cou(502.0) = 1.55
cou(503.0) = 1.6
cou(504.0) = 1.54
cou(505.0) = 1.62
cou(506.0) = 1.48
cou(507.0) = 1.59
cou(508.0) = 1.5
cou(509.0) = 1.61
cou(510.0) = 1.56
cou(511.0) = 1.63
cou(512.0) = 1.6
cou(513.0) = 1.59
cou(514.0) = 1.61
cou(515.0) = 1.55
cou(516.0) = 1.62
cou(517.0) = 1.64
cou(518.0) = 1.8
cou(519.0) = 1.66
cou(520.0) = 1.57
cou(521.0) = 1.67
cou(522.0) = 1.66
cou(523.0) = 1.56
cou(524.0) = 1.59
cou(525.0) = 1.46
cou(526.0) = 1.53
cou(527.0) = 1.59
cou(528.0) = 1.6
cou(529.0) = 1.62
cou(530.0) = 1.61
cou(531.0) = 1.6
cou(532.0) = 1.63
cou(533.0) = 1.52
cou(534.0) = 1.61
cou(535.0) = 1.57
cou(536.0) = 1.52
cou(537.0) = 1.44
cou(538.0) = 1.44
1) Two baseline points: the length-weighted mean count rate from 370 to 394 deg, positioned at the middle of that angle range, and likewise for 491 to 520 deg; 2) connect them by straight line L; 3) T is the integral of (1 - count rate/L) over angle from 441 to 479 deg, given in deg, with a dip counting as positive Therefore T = 7.15 deg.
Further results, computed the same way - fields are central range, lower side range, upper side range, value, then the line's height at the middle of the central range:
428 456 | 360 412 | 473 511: 3.5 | 1.33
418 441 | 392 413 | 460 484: 1.1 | 1.26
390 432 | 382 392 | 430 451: 0.9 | 1.26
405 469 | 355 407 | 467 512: 6.2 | 1.3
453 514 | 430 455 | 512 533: 2.8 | 1.39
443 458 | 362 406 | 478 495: 2.4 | 1.3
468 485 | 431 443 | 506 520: 1.5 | 1.43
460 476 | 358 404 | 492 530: 2.6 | 1.44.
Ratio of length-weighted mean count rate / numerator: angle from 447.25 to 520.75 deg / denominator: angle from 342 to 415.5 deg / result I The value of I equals 1.14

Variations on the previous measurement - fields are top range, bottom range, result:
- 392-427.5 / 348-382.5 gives 1.12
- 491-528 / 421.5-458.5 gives 1.33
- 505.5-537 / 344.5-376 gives 1.51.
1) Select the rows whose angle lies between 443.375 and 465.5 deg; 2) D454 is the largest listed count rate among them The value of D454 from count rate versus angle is 1.24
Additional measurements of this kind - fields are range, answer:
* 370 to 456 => 1.44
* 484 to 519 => 1.8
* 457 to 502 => 1.59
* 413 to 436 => 1.26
